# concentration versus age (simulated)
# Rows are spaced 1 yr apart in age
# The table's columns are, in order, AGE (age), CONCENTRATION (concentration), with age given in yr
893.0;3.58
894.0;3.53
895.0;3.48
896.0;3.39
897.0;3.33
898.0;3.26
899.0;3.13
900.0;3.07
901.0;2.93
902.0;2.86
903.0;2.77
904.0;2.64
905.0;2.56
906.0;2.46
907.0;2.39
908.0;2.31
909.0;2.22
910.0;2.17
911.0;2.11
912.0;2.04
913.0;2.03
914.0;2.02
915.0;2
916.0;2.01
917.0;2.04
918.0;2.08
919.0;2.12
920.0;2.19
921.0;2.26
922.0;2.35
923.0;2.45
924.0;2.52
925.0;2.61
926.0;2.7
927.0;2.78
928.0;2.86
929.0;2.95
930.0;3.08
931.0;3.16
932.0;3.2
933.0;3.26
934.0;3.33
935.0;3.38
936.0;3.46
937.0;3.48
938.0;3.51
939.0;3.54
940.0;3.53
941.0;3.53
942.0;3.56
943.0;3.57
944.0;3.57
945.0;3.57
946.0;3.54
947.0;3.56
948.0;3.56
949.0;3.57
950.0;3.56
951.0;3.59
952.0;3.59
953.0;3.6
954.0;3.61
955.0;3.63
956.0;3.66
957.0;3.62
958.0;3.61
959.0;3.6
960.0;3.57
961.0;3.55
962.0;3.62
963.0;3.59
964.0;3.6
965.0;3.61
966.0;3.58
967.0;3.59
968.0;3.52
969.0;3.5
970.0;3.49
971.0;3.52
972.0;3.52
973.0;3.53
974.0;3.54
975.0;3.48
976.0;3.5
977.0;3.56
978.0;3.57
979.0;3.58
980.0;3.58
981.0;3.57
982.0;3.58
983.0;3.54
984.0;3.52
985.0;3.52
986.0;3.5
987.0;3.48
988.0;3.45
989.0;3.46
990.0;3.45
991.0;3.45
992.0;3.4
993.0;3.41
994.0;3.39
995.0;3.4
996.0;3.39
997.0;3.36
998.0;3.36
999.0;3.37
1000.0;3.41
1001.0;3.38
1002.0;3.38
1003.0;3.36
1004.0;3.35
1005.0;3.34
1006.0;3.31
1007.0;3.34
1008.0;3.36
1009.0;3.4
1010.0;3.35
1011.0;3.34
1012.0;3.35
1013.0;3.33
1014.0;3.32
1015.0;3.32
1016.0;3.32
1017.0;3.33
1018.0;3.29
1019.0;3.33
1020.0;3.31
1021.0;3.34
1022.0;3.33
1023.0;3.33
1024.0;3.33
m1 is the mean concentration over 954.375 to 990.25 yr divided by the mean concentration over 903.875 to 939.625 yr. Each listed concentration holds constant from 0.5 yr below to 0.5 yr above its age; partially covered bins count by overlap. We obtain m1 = 1.35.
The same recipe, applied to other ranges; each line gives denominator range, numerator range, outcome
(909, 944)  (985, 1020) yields 1.22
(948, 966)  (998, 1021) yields 0.93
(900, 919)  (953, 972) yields 1.54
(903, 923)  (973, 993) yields 1.57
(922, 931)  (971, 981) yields 1.29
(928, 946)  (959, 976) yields 1.05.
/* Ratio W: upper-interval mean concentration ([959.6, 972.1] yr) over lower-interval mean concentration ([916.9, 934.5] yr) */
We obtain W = 1.33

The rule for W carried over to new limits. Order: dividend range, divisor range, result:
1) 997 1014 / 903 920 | 1.51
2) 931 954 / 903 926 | 1.54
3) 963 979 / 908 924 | 1.64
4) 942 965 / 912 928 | 1.57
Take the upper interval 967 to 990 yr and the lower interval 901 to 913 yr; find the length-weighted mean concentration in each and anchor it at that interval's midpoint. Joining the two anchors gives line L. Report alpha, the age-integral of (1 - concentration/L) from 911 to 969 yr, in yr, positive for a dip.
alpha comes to -3.7 yr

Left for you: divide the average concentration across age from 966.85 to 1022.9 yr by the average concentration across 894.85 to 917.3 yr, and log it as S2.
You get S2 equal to 1.3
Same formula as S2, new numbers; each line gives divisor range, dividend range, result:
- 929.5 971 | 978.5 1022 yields 0.97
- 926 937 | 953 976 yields 1.14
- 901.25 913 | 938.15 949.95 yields 1.48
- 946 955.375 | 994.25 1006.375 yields 0.94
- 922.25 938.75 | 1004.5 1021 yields 1.10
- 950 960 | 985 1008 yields 0.94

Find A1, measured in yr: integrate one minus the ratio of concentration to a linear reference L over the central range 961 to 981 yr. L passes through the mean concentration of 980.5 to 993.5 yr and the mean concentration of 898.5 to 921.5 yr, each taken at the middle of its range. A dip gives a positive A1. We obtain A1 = -1.8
